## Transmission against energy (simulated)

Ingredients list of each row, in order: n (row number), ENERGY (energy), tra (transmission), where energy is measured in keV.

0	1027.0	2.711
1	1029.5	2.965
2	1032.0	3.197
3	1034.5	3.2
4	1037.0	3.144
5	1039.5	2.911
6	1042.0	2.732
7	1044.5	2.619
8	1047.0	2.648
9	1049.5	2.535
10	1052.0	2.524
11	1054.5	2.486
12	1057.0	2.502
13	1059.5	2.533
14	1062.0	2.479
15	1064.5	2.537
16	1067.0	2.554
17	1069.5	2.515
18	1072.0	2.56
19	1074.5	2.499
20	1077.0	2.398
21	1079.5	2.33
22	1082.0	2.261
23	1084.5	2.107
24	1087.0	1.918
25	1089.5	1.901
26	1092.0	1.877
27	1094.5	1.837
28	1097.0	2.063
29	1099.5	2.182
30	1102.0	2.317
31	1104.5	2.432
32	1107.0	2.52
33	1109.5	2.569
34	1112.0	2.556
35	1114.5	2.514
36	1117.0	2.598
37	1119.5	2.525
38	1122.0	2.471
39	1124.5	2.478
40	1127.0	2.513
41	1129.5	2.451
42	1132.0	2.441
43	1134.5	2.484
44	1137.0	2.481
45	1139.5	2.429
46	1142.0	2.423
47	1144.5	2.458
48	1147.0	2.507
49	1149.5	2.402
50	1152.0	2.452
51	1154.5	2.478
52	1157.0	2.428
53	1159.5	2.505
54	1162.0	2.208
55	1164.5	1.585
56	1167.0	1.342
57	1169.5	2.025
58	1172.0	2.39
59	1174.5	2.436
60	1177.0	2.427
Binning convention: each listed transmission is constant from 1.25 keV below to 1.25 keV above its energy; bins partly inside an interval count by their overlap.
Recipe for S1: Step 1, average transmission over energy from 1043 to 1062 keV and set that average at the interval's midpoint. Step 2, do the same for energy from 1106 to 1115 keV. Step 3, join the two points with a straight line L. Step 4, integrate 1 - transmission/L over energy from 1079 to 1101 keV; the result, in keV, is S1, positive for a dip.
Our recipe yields 4.30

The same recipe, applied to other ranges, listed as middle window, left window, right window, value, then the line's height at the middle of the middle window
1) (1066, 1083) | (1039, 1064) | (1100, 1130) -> 0.7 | 2.55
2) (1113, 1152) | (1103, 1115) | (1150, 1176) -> -1.7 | 2.37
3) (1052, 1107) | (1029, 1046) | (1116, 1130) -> 8.7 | 2.74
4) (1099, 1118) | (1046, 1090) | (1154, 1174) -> -1.5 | 2.29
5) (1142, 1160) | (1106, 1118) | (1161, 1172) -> -3.6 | 2.05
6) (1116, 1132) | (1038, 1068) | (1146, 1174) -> -1.1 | 2.34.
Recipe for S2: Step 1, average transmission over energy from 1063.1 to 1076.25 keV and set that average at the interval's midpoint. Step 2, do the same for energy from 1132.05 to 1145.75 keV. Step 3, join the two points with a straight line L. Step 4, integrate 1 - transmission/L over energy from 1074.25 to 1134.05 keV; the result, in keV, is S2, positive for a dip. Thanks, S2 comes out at 4.0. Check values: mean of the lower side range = 2.53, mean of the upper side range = 2.45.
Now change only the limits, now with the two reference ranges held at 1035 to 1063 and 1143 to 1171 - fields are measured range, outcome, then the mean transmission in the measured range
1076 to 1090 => 2.0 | 2.16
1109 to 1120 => -0.7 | 2.55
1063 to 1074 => 0.2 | 2.54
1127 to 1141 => -0.9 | 2.46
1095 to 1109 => 0.9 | 2.29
